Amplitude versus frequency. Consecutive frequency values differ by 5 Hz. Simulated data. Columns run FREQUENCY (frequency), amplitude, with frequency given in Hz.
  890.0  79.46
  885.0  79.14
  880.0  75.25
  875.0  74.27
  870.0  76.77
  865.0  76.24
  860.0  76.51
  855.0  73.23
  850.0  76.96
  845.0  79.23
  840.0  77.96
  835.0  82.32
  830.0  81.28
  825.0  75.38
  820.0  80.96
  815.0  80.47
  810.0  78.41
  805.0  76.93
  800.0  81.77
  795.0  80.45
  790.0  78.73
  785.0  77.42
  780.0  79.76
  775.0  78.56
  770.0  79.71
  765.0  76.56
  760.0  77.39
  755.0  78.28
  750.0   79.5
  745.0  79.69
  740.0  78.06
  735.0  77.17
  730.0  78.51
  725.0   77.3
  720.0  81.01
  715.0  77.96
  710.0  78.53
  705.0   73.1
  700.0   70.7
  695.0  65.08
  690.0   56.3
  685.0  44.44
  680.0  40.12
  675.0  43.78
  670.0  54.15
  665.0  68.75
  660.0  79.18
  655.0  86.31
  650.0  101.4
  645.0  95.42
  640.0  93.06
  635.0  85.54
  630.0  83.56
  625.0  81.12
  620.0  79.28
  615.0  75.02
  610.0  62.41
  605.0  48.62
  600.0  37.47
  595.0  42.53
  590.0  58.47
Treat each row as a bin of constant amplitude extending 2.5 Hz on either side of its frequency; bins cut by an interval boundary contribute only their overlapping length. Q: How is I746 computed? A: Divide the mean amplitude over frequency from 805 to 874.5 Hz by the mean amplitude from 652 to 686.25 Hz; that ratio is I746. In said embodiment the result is 1.28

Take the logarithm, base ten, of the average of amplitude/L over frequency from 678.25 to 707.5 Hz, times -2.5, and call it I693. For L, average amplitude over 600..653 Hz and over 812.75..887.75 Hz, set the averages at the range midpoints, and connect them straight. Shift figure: 0.31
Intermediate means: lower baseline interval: 78.6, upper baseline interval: 77.7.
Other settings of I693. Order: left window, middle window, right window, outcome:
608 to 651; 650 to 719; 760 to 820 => 0.23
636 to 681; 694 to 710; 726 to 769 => 0.08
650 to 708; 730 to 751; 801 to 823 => -0.11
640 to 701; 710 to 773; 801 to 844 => -0.07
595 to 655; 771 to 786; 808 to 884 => -0.02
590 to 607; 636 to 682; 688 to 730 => -0.25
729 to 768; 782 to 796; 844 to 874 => -0.02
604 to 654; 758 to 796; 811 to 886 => 0.01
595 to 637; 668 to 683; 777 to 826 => 0.48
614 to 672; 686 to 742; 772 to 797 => 0.11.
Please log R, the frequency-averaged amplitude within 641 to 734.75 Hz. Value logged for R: 71.2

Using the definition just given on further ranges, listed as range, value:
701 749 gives 77.7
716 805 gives 78.7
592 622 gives 57.2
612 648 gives 84.6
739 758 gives 78.9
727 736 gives 77.9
